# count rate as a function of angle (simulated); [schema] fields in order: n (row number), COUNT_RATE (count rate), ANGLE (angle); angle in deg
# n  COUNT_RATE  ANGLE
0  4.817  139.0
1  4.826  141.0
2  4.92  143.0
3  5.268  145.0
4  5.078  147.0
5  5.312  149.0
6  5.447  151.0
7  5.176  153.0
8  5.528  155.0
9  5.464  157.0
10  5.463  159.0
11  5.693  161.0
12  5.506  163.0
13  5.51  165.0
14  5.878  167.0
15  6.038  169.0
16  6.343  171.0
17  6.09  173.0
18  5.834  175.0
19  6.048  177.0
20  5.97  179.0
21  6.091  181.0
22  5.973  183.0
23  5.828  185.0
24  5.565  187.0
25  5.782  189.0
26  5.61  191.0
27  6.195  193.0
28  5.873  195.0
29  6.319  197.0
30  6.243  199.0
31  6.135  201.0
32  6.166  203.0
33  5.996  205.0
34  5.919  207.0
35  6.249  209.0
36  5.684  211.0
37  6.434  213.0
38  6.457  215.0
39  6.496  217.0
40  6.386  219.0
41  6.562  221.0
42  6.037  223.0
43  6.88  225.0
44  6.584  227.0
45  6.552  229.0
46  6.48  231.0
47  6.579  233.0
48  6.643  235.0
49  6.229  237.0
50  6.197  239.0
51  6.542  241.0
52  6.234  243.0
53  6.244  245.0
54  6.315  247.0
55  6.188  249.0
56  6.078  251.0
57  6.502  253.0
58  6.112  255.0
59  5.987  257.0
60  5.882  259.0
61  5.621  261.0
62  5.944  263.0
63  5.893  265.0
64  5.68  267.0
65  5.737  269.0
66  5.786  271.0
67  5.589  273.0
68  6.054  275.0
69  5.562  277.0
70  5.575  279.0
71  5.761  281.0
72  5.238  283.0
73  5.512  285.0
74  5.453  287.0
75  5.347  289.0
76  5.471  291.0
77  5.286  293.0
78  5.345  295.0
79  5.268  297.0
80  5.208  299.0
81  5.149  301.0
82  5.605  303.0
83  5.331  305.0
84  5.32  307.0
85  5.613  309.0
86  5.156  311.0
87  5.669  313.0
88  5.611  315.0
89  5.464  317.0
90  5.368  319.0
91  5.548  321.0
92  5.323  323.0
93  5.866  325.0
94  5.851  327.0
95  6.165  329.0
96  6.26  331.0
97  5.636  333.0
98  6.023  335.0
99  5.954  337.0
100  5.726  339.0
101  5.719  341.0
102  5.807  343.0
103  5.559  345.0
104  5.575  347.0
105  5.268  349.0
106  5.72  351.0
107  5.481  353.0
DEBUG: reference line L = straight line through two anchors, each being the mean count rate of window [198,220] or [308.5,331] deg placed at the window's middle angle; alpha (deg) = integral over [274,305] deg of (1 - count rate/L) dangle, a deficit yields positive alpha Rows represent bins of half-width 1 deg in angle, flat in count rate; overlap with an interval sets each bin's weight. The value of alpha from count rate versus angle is 1.8 deg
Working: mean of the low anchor 6.2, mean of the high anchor 5.63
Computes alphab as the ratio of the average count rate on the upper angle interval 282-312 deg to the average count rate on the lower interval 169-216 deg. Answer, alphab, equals 0.89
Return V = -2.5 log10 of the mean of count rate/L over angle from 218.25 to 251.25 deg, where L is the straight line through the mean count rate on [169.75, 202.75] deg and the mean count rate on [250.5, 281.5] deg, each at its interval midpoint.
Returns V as -0.09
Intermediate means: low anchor 6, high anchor 5.86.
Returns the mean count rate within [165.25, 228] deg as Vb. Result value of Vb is 6.11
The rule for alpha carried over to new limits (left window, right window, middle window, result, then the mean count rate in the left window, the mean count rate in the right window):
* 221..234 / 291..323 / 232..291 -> 1.0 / 6.52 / 5.4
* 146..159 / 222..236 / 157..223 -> -0.9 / 5.34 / 6.54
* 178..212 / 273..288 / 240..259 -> -1.6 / 5.98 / 5.59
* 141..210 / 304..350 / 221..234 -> -1.8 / 5.77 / 5.64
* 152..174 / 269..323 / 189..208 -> -1.3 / 5.7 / 5.47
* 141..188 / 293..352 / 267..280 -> -0.3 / 5.64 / 5.58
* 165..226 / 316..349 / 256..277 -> 0.3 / 6.09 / 5.73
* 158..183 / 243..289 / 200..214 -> -0.5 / 5.88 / 5.85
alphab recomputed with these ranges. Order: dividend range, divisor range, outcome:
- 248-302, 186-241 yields 0.91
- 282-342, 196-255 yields 0.88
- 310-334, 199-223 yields 0.91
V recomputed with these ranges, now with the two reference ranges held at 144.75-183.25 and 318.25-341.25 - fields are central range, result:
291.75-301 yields 0.099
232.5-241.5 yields -0.123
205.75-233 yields -0.116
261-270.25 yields -0.007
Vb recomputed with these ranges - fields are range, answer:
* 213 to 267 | 6.28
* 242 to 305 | 5.72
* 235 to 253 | 6.29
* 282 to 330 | 5.47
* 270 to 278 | 5.75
